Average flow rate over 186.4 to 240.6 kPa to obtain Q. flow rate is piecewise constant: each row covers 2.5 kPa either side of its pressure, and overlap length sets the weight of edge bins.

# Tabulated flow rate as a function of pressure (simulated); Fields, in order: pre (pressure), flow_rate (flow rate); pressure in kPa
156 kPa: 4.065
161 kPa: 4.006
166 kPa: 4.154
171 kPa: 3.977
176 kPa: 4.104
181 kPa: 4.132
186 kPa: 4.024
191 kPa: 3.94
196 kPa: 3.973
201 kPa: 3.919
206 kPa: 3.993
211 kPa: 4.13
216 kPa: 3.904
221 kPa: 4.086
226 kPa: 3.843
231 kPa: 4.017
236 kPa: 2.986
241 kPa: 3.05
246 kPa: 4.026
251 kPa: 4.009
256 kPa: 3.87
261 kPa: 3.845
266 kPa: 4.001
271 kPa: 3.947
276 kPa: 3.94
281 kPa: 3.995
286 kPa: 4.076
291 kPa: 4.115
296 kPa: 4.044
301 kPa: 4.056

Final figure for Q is 3.85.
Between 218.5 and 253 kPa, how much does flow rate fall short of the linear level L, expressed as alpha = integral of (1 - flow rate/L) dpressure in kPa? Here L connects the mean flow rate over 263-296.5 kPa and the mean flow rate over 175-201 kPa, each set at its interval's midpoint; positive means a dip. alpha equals 2.6 kPa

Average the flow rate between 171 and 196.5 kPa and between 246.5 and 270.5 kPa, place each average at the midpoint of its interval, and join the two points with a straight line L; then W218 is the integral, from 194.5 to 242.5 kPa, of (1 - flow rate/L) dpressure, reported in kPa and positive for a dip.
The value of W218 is 2.3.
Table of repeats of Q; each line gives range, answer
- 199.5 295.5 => 3.88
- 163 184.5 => 4.09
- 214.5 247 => 3.68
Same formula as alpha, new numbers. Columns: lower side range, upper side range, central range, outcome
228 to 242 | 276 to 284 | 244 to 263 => -1.6 kPa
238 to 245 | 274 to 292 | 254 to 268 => -1.1 kPa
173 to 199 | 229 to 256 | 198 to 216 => -0.5 kPa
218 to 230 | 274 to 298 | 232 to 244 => 2.4 kPa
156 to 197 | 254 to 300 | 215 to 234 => 0.3 kPa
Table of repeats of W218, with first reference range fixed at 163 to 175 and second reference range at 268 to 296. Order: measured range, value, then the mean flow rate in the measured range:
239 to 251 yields 1.1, 3.66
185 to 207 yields 0.5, 3.96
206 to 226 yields 0.2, 4.01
